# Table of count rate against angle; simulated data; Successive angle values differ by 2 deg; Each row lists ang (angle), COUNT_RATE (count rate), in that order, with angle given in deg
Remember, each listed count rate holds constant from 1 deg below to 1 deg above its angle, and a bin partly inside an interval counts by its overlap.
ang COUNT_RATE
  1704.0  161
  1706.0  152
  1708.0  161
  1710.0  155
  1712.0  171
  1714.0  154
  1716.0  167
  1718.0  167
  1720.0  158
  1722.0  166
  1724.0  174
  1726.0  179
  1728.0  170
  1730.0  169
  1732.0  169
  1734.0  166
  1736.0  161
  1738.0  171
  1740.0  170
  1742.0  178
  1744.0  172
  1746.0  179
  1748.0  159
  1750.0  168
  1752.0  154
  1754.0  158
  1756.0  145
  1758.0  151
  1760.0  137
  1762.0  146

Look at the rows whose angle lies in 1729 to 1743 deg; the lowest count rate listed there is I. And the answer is 161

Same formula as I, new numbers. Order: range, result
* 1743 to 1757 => 145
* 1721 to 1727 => 166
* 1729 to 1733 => 169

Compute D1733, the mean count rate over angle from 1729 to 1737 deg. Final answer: 166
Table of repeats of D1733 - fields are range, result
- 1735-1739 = 166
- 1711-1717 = 164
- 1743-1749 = 170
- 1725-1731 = 173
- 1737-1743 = 173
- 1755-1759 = 148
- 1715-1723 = 164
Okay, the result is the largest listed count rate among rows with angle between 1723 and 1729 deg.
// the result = 179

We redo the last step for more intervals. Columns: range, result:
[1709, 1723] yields 171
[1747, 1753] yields 168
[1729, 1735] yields 169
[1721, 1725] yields 174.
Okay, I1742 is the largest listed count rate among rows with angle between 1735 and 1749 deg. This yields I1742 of 179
